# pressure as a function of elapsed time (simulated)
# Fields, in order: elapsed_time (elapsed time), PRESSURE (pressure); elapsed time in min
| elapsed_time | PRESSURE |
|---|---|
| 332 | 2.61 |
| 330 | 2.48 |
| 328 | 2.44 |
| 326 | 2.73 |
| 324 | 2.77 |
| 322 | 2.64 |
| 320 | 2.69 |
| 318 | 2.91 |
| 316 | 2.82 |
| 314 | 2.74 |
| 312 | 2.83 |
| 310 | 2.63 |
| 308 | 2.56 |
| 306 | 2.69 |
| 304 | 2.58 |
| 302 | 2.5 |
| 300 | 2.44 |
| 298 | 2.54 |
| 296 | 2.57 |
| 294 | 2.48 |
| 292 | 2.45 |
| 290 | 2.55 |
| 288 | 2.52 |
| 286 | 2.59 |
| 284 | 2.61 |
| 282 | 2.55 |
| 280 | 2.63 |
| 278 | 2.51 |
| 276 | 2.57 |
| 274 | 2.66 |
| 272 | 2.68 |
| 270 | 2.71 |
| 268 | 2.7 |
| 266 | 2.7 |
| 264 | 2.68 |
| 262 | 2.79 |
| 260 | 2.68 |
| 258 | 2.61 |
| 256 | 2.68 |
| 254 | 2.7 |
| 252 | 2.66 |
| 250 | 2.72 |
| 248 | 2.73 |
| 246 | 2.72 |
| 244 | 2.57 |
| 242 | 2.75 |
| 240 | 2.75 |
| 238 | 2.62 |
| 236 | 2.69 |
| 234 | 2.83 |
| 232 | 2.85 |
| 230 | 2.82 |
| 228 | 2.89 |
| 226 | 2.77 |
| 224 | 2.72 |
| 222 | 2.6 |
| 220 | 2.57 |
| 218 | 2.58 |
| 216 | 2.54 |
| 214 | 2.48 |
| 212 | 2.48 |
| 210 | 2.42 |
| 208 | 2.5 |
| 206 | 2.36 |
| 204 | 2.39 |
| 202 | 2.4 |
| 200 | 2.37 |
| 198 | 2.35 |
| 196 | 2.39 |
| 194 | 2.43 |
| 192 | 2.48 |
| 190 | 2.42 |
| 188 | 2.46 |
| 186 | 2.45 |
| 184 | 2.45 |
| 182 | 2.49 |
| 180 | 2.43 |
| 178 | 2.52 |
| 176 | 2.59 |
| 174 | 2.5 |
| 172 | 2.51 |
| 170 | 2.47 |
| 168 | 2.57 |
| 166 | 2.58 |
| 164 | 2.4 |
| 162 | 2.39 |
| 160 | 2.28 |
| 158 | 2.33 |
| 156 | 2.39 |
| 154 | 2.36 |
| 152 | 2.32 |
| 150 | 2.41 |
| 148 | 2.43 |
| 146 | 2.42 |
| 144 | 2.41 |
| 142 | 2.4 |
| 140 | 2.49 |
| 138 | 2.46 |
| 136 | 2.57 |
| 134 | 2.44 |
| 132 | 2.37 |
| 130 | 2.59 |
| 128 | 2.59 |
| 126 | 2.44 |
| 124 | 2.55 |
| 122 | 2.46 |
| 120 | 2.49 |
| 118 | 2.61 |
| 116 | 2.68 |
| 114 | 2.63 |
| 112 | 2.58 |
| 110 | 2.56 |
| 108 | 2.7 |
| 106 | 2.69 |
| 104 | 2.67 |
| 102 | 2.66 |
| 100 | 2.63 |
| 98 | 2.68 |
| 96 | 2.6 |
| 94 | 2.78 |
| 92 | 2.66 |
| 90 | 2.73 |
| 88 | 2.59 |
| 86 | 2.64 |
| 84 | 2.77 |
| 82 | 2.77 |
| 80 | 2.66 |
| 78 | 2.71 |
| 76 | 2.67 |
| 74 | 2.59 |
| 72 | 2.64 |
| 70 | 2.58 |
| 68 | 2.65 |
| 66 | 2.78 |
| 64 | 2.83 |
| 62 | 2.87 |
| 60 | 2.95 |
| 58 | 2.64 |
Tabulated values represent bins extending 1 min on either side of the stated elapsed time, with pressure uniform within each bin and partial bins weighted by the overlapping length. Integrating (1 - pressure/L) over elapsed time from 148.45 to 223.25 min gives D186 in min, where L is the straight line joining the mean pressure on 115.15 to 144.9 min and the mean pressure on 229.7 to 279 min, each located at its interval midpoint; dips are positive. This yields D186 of 4.0 min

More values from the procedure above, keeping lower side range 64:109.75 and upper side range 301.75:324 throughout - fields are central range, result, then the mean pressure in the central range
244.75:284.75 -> 0.5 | 2.66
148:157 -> 1.0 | 2.38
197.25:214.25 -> 1.7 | 2.41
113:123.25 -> 0.4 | 2.57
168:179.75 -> 0.7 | 2.52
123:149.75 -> 2.1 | 2.47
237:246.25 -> 0.0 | 2.68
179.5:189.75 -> 0.9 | 2.45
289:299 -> 0.7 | 2.52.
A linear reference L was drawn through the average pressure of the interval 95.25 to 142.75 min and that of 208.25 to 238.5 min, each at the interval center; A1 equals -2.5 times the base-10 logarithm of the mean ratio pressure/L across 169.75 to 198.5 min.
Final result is 0.07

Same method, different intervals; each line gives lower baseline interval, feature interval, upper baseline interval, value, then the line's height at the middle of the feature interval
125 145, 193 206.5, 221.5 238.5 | 0.123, 2.67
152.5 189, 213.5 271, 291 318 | -0.065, 2.54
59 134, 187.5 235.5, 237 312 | 0.036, 2.63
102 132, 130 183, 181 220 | 0.032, 2.52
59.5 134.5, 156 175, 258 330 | 0.083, 2.64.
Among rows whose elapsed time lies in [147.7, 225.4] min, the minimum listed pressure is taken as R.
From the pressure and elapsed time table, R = 2.28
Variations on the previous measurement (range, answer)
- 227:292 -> 2.45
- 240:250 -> 2.57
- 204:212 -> 2.36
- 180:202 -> 2.35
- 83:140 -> 2.37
